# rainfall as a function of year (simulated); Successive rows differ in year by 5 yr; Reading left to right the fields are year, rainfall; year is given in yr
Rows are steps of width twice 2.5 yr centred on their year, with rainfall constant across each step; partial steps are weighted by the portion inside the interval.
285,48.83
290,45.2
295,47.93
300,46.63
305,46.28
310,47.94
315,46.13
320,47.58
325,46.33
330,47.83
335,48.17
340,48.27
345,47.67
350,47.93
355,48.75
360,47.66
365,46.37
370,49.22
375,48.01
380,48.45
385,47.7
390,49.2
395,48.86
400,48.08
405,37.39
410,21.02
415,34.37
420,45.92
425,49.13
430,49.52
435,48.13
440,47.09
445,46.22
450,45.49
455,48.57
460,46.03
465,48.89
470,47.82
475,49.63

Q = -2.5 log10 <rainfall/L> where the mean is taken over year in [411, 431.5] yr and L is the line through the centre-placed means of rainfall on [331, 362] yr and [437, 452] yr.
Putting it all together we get 0.097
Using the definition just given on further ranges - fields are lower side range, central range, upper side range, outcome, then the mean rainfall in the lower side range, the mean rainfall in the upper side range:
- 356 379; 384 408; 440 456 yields 0.043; 47.9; 46.6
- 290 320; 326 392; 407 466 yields -0.054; 46.9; 44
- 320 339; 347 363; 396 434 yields -0.054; 47.5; 41.4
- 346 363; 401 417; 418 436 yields 0.430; 48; 48.2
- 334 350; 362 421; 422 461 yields 0.097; 48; 47.6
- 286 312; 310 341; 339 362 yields 0.002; 46.9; 48.1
